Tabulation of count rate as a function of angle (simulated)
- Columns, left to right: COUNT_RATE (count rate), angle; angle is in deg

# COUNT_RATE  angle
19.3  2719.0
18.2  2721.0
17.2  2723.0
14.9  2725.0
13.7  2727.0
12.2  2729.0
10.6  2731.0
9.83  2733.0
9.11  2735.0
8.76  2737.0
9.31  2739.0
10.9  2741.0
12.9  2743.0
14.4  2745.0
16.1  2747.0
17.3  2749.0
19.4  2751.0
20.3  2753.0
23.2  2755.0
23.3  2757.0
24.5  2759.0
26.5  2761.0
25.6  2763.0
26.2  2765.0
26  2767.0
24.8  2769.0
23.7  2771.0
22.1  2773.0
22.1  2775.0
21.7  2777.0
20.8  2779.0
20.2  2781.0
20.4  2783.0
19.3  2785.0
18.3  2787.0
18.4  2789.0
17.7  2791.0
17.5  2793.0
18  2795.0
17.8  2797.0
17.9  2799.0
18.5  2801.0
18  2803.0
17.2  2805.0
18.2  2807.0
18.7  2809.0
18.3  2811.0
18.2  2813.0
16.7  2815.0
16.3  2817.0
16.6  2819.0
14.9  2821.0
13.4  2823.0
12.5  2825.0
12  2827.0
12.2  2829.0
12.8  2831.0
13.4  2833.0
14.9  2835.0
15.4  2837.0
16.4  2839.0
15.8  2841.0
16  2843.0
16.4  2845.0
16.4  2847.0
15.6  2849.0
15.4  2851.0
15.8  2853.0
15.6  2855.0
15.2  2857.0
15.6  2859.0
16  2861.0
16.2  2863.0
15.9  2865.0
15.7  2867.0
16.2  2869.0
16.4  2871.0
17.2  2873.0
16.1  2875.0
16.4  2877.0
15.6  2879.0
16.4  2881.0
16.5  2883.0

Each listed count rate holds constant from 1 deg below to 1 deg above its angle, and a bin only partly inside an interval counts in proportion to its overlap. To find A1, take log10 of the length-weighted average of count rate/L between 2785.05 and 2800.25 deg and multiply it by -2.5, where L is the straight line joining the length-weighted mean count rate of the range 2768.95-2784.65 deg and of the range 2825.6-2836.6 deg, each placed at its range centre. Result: 0.067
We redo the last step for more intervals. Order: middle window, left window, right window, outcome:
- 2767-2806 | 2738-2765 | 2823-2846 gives -0.16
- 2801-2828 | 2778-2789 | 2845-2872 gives 0.12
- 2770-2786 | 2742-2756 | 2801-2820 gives -0.20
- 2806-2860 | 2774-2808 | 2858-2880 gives 0.13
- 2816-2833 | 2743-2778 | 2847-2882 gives 0.30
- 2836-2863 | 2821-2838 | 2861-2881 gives -0.08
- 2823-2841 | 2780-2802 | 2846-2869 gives 0.21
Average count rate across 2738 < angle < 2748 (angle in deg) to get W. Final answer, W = 12.7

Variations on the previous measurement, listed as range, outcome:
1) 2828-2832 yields 12.5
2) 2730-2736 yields 9.85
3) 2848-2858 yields 15.5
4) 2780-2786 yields 20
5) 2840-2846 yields 16.1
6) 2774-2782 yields 21.2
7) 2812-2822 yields 16.5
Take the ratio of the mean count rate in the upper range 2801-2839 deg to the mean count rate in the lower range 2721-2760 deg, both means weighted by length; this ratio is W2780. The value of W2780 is 1.0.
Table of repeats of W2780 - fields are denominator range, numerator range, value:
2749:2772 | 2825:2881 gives 0.65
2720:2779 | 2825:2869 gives 0.83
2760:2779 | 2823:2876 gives 0.63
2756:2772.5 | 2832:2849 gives 0.62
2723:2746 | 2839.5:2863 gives 1.35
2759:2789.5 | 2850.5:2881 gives 0.71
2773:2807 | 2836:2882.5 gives 0.84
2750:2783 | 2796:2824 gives 0.75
